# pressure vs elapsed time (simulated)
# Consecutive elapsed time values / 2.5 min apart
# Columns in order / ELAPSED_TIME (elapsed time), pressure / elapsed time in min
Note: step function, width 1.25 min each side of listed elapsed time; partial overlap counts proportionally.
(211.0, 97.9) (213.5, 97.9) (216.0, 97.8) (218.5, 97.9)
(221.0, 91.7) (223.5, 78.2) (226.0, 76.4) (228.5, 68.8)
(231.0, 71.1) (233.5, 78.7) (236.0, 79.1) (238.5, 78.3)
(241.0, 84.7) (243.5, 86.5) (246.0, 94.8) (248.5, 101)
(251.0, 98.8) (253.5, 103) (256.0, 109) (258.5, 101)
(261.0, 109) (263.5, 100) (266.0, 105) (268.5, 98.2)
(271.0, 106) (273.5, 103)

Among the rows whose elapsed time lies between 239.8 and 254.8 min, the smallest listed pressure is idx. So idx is 84.7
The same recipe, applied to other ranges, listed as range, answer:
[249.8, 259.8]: 98.8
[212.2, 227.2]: 76.4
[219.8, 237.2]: 68.8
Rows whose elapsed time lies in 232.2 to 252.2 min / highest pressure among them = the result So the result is 101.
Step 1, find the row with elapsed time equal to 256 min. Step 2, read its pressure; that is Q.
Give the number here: 109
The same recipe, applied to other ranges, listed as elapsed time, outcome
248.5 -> 101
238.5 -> 78.3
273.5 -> 103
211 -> 97.9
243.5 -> 86.5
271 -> 106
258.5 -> 101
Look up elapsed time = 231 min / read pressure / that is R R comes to 71.1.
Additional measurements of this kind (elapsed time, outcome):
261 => 109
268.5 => 98.2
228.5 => 68.8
